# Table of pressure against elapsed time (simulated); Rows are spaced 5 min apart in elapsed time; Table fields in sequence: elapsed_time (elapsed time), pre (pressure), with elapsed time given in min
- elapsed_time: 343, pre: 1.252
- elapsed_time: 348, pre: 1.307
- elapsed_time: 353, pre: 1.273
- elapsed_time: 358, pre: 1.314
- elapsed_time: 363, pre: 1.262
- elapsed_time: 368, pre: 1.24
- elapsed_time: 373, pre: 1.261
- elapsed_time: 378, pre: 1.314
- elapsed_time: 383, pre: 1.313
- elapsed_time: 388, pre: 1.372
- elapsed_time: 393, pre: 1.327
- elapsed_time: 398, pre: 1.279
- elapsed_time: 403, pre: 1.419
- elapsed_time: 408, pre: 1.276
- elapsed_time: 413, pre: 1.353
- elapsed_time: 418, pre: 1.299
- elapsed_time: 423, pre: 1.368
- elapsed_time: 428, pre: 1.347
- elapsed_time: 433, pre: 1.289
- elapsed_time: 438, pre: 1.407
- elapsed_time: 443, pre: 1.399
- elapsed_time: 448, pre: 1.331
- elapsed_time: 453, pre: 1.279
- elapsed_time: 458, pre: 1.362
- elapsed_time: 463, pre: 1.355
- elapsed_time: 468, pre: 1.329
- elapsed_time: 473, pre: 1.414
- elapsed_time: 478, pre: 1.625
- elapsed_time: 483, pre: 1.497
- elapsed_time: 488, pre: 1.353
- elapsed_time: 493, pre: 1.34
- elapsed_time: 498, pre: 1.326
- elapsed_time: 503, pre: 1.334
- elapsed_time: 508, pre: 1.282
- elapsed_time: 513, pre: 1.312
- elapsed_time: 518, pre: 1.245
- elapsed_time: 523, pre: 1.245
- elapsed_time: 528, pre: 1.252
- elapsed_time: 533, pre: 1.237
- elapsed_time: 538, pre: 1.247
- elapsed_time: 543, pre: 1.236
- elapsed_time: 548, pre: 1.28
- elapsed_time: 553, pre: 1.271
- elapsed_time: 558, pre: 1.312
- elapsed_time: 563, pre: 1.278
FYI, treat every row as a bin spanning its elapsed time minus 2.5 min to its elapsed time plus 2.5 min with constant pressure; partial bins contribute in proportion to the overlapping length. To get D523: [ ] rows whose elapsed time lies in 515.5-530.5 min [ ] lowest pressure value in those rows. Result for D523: 1.245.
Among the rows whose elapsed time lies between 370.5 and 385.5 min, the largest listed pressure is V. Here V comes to 1.314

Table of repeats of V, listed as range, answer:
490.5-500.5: 1.34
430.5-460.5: 1.407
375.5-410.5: 1.419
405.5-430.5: 1.368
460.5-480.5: 1.625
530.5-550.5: 1.28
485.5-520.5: 1.353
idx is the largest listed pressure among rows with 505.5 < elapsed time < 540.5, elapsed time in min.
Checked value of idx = 1.312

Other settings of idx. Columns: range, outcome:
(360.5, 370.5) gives 1.262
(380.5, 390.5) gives 1.372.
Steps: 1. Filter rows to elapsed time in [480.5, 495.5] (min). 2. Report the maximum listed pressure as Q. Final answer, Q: 1.497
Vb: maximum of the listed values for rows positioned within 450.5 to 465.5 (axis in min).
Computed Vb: 1.362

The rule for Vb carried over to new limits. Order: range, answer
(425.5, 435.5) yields 1.347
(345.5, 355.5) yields 1.307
